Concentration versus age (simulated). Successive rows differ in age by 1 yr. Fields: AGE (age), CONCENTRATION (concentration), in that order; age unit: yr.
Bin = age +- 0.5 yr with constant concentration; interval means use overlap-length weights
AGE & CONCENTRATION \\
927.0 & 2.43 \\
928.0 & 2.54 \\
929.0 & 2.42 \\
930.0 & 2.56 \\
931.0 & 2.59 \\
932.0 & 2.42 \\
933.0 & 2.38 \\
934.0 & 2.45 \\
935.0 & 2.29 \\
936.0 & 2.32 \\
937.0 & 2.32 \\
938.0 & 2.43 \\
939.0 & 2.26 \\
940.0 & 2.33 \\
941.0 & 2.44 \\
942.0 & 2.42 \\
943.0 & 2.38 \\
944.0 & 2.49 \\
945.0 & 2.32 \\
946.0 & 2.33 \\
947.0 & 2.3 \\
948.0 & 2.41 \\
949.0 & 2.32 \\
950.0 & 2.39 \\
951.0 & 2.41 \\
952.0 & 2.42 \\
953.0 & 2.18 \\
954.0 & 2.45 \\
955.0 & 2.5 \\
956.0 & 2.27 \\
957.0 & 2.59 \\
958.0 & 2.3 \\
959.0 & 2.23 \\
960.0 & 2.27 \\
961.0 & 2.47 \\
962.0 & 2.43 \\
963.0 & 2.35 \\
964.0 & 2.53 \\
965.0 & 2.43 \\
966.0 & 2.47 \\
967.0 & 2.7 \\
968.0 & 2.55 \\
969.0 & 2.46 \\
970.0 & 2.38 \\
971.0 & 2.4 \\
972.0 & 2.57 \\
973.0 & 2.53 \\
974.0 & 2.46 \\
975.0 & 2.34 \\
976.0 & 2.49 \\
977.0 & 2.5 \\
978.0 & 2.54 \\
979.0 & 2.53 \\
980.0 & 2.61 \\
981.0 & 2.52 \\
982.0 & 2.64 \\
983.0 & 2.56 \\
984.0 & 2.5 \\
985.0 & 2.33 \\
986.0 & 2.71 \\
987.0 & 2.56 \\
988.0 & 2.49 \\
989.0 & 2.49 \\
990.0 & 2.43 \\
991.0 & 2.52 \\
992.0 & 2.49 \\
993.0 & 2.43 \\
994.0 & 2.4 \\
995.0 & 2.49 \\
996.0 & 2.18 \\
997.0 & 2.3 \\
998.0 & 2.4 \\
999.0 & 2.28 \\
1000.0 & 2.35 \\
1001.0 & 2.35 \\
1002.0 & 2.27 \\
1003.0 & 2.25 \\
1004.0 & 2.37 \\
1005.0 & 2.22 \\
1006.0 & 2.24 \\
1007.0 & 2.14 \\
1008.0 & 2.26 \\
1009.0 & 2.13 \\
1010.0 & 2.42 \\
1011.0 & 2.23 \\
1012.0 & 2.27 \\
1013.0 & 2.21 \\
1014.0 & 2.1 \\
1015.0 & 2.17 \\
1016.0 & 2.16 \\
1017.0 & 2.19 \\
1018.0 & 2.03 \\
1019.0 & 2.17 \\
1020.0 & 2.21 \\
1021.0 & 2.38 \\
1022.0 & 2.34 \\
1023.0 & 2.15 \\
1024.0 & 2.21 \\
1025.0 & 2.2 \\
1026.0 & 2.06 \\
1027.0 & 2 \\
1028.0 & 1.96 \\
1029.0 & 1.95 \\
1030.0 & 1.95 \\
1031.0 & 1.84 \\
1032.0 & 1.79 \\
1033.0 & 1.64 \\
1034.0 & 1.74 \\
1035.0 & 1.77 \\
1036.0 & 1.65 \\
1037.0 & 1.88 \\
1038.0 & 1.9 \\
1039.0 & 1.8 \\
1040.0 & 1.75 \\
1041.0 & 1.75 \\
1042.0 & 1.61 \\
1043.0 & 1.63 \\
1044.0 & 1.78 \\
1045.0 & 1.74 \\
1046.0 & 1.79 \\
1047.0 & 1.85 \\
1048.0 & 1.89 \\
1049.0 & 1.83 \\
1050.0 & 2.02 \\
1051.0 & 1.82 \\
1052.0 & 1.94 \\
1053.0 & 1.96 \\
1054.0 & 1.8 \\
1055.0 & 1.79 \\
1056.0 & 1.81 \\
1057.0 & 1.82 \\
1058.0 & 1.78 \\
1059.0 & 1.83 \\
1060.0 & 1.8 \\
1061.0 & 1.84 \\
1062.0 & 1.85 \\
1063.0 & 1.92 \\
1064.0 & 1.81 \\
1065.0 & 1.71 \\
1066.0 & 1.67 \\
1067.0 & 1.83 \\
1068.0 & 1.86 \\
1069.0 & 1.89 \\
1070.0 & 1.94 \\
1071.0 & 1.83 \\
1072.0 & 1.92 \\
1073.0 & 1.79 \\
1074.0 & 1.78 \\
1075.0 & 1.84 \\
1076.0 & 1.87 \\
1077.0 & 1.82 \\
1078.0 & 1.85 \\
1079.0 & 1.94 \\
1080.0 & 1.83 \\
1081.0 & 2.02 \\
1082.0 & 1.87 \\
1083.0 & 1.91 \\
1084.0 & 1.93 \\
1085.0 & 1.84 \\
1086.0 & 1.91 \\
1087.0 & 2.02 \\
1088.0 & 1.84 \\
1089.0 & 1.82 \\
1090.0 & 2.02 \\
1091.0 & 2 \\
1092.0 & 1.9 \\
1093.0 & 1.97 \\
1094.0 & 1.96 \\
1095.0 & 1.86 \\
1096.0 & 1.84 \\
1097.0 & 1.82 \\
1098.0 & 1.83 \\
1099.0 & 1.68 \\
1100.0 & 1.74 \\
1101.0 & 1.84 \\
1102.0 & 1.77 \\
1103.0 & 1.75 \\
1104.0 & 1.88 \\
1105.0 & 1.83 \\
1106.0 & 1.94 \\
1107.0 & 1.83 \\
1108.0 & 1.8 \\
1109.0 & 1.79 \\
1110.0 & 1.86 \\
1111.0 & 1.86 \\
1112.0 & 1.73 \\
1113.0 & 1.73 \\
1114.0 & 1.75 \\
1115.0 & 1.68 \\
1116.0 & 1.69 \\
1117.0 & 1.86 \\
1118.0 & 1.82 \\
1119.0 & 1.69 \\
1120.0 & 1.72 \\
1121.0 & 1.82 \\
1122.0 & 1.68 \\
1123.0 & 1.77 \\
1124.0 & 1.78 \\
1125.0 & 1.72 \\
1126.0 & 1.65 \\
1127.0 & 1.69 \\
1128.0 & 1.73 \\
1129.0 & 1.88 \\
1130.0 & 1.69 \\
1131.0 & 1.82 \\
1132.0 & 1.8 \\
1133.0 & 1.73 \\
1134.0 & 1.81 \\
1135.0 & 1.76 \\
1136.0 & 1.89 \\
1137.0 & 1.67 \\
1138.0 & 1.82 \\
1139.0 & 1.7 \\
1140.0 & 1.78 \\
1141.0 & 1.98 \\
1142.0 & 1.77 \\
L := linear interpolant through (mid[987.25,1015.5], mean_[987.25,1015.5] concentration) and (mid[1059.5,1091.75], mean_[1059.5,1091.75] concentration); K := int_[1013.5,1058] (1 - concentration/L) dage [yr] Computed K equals 3.93 yr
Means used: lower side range 2.32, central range 1.93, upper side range 1.87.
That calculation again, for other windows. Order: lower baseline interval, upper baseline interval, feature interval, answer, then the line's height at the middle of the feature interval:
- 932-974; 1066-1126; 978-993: -1.66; 2.27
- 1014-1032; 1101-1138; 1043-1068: 2.13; 2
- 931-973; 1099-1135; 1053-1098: 1.55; 1.93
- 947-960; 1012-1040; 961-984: -2.28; 2.27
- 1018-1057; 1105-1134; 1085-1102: -0.57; 1.81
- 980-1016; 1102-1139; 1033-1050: 2.98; 2.15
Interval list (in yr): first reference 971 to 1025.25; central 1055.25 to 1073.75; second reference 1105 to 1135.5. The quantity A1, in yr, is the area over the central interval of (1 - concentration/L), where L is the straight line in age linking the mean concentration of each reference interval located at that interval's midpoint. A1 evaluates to 1.9 yr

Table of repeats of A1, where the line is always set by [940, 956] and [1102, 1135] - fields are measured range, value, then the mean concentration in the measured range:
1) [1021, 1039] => 1.2 yr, 1.95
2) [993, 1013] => -1.0 yr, 2.29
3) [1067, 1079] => 0.5 yr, 1.86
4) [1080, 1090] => -0.1 yr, 1.91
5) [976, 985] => -1.1 yr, 2.53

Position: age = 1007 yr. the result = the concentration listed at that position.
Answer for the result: 2.14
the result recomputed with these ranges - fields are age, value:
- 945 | 2.32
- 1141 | 1.98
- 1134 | 1.81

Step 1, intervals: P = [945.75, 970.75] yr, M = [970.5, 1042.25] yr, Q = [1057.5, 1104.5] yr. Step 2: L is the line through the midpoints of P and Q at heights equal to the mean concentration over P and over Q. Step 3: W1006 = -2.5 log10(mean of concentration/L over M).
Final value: -0.02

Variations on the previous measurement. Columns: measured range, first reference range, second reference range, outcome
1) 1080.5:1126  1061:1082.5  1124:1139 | -0.015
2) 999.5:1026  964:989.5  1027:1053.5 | -0.056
